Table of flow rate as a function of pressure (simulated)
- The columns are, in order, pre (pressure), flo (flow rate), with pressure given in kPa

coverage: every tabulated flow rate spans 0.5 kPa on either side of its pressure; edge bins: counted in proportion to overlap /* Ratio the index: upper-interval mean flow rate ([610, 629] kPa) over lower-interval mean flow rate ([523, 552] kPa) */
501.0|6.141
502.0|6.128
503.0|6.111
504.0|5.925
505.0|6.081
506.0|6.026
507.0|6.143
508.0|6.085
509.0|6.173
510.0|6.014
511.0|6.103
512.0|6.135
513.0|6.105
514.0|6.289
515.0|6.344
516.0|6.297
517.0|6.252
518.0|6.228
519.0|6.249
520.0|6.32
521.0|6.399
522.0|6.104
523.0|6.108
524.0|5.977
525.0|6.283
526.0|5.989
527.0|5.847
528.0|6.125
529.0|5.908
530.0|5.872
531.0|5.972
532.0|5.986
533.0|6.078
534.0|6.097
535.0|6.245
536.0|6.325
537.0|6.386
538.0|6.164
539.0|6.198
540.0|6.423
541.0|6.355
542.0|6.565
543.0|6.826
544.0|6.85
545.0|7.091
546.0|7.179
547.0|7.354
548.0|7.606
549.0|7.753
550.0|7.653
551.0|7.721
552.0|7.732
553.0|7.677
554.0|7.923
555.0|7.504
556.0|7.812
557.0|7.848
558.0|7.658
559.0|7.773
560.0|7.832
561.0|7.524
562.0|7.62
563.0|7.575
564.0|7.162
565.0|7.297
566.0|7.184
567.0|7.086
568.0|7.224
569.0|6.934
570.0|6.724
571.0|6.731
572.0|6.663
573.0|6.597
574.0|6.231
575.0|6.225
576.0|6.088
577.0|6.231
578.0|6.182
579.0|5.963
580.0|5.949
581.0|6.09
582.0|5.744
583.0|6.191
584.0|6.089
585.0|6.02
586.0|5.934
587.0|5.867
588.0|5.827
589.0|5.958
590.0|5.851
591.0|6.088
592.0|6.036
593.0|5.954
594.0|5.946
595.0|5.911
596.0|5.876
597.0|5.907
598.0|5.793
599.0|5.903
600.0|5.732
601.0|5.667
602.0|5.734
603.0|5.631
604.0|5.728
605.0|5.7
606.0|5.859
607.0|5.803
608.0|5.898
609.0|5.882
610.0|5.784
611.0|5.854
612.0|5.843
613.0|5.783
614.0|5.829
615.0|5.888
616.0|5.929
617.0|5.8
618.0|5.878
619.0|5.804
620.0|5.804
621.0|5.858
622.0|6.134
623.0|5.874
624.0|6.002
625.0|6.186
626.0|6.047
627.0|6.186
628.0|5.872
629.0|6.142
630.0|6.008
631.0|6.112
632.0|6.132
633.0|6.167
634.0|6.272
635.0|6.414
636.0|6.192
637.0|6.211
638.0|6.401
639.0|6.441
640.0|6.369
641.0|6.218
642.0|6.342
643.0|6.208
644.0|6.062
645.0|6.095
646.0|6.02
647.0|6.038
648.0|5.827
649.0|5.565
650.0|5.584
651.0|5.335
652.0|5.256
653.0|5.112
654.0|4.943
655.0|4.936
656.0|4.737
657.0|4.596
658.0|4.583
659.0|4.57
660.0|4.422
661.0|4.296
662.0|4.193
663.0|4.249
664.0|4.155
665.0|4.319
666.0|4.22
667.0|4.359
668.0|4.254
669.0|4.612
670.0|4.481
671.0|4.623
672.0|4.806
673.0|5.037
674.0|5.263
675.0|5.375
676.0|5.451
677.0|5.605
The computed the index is 0.91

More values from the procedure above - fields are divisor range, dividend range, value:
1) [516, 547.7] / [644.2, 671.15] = 0.77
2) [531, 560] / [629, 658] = 0.83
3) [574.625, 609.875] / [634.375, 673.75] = 0.88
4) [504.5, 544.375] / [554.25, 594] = 1.07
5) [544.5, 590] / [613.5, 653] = 0.87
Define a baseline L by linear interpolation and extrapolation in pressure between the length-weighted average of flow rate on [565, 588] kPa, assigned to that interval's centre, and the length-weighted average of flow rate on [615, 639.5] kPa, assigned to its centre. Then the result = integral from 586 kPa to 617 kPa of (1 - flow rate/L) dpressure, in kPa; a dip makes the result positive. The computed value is 1.87 kPa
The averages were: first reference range 6.37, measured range 5.85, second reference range 6.07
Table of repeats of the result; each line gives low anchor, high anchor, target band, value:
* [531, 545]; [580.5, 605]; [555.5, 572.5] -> -3.3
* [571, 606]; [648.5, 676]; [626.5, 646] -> -3.8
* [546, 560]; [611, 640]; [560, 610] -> 5.1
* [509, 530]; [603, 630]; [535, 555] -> -3.1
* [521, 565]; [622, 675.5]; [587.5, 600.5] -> 0.6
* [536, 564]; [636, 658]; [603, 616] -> 1.0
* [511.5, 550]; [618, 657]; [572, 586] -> 0.1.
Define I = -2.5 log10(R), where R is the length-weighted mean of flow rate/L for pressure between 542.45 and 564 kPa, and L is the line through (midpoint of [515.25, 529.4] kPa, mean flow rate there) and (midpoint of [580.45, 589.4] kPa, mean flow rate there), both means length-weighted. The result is -0.24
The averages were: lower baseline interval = 6.15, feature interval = 7.54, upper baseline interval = 5.97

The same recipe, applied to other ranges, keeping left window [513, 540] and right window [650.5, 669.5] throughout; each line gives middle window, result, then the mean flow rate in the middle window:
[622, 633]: -0.216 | 6.06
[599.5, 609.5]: -0.103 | 5.76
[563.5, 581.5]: -0.172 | 6.59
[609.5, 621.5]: -0.144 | 5.84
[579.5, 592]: -0.097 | 5.97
